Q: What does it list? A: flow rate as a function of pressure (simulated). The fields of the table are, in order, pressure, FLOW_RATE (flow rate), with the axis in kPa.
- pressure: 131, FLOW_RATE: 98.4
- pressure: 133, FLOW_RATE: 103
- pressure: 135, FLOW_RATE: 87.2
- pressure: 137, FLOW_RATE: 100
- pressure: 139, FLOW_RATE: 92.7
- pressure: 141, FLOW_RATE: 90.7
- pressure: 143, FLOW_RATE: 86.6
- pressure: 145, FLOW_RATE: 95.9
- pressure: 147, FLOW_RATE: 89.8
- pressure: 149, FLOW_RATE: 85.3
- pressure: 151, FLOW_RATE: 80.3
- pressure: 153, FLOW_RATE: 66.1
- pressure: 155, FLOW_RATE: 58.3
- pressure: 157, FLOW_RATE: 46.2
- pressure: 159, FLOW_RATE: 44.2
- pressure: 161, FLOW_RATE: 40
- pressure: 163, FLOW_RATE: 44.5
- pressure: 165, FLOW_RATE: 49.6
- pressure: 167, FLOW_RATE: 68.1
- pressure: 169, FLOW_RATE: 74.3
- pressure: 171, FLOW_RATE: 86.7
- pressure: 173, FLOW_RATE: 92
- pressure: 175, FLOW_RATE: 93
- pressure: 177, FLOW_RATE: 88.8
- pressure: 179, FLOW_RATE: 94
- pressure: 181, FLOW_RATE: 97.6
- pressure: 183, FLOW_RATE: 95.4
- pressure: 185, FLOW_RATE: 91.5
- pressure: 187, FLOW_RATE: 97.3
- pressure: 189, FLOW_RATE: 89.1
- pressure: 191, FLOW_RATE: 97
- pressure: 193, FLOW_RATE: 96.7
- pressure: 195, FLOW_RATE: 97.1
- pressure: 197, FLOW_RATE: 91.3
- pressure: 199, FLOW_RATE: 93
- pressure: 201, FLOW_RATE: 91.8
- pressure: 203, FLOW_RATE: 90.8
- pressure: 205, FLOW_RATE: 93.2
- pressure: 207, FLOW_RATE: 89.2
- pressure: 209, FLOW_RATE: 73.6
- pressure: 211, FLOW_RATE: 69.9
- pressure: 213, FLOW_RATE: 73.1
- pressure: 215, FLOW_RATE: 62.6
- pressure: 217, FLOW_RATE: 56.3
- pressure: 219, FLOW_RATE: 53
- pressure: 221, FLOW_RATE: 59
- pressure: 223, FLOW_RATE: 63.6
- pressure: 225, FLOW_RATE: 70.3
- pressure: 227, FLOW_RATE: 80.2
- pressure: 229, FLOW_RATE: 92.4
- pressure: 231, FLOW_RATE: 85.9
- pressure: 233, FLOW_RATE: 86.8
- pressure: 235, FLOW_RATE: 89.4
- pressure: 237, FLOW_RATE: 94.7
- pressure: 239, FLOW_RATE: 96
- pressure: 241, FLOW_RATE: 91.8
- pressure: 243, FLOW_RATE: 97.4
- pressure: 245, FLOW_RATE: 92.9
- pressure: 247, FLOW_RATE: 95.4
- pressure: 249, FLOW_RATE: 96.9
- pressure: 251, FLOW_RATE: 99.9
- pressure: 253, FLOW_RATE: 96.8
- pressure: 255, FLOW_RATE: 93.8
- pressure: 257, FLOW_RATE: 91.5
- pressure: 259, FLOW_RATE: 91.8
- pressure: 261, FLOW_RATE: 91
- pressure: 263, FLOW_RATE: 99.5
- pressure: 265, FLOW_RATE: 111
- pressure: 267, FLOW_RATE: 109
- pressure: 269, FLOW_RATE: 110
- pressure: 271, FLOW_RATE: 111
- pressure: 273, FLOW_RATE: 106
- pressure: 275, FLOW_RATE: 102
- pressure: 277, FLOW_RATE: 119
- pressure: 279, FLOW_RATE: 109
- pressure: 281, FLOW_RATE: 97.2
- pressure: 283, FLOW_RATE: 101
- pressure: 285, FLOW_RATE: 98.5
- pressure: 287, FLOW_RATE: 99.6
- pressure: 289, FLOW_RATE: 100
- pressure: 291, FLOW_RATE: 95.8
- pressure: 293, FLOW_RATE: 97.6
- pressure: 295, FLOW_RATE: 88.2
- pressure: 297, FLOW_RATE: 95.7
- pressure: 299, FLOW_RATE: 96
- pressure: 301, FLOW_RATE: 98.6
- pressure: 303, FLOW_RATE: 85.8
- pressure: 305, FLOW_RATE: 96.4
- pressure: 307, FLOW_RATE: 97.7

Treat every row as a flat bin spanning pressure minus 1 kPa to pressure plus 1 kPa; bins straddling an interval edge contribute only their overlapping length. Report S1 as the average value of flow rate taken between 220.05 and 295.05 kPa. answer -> 95.2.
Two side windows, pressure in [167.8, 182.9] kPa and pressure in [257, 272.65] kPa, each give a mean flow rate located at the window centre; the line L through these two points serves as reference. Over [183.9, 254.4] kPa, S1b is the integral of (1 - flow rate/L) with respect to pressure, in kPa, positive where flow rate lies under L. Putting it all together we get 7.5 kPa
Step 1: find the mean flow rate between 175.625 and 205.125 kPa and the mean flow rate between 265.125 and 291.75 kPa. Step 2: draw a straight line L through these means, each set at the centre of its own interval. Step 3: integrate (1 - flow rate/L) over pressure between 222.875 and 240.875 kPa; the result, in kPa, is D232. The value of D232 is 2.40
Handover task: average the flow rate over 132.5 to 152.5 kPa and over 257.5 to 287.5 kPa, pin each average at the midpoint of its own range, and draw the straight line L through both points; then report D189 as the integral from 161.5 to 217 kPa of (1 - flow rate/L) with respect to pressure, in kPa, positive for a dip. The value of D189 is 6.7 kPa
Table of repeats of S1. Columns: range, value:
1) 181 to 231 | 82.4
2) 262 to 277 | 108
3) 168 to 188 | 91.1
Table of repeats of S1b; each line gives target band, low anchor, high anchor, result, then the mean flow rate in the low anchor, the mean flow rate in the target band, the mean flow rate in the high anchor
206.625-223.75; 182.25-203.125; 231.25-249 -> 5.0 kPa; 93.8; 65.9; 93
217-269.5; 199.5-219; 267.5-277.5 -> 3.1 kPa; 76.9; 89.2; 109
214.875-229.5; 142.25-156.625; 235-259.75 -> 3.9 kPa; 78.7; 66.6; 94.7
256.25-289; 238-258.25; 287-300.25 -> -2.5 kPa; 95.2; 103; 95.9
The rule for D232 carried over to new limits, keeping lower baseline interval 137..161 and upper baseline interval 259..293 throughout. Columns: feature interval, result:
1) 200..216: 1.4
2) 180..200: -2.4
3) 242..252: 0.0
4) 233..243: 0.2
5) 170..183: -1.7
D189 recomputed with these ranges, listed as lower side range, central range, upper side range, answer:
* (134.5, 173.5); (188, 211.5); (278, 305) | -2.5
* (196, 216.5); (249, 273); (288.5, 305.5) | -2.9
